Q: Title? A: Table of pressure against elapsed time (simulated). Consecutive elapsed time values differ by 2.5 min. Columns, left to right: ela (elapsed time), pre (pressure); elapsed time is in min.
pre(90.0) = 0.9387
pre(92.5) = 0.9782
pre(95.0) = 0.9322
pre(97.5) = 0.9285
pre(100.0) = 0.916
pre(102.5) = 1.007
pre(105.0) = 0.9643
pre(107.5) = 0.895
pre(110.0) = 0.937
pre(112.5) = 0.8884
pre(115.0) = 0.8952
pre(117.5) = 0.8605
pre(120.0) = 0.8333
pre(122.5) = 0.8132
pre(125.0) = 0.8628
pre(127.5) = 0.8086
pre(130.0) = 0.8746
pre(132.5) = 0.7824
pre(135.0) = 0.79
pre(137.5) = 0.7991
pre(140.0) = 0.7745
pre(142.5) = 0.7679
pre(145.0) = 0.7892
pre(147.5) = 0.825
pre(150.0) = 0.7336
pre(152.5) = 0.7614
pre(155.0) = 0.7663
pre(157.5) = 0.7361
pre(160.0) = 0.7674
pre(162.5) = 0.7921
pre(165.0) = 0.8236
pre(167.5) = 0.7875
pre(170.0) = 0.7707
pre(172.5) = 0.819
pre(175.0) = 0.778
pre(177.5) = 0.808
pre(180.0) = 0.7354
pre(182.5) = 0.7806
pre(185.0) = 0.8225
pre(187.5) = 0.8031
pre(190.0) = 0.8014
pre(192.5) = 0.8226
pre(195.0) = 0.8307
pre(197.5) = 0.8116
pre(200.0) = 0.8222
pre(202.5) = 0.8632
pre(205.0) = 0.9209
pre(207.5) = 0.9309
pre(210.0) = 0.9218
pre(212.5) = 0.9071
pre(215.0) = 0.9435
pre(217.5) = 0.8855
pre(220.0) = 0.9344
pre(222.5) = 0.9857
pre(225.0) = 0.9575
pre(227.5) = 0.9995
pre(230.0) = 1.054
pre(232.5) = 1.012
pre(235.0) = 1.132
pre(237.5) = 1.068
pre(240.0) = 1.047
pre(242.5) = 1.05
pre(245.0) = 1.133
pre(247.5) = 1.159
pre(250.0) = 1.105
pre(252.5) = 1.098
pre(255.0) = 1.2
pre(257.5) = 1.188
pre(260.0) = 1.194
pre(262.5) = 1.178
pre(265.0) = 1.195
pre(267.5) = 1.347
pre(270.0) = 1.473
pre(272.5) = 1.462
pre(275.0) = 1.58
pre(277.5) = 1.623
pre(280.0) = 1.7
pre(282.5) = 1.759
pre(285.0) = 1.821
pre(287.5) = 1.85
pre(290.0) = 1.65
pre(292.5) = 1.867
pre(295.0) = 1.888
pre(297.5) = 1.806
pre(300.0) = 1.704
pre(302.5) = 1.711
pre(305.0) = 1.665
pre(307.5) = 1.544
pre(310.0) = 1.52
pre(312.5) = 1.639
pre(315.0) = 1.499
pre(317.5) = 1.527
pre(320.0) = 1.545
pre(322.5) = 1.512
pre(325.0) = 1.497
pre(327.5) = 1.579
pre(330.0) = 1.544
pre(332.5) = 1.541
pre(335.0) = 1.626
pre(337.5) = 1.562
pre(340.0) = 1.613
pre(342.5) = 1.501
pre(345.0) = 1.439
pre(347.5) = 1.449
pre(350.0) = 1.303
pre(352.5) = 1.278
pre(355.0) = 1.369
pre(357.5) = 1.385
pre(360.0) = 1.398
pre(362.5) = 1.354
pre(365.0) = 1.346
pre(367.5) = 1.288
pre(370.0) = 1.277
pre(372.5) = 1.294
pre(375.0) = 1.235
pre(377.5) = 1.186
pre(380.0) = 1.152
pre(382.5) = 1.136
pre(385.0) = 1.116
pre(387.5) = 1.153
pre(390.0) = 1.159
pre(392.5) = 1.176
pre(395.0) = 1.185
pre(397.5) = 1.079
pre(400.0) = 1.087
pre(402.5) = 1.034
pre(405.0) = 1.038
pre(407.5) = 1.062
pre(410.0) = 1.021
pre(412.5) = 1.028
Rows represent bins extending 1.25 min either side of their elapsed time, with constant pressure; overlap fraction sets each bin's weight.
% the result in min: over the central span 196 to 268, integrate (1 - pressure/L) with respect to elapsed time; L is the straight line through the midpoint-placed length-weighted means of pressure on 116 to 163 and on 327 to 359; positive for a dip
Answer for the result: 5.0 min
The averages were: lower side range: 0.797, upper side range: 1.47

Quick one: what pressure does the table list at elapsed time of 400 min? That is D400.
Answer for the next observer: 1.087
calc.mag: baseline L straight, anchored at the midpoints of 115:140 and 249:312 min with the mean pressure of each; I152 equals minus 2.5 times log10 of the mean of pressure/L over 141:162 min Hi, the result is 0.212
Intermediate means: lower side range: 0.826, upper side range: 1.53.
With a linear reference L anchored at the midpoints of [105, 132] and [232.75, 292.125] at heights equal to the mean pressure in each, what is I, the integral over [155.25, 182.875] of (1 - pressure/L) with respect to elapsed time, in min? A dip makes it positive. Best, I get 6.8 min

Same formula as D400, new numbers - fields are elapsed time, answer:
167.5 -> 0.7875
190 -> 0.8014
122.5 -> 0.8132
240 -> 1.047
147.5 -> 0.825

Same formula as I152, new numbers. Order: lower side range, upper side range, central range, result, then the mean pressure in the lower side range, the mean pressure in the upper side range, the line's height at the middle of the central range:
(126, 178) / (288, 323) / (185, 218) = 0.230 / 0.788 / 1.66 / 1.07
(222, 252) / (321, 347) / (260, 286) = -0.201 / 1.06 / 1.54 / 1.24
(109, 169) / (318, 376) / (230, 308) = -0.173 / 0.811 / 1.43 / 1.2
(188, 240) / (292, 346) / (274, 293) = -0.247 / 0.931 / 1.6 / 1.38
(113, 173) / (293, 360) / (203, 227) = 0.175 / 0.802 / 1.55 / 1.1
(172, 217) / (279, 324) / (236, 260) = 0.126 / 0.841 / 1.68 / 1.26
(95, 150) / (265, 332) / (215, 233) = 0.313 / 0.857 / 1.62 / 1.3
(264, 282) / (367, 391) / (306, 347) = -0.148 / 1.5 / 1.2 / 1.35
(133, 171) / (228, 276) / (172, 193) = 0.139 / 0.779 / 1.19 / 0.904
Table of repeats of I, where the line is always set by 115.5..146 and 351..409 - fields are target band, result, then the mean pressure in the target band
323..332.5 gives -3.48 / 1.54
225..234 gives -0.42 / 1.02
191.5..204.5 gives 1.21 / 0.835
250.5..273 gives -4.96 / 1.25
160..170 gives 0.88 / 0.793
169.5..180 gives 1.14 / 0.789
